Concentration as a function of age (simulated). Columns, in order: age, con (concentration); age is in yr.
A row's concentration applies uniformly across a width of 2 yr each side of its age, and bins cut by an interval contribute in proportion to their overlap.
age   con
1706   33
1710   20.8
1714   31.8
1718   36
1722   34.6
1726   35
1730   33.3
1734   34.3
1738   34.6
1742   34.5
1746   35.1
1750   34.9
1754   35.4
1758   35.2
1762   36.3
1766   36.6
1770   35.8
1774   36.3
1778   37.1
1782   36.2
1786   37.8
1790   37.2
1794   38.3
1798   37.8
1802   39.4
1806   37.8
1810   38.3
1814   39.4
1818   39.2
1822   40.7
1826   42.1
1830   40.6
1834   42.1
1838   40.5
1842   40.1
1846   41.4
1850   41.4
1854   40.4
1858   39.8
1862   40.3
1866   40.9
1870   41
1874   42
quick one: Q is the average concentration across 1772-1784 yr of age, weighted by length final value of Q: 36.5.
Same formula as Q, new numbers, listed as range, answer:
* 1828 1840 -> 41.1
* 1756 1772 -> 36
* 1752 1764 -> 35.6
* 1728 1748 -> 34.4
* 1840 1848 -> 40.8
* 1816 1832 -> 40.7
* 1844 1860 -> 40.8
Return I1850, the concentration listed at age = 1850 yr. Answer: 41.4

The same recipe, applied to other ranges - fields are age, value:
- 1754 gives 35.4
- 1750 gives 34.9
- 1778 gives 37.1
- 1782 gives 36.2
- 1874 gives 42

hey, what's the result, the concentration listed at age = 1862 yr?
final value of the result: 40.3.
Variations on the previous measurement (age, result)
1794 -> 38.3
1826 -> 42.1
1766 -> 36.6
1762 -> 36.3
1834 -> 42.1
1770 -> 35.8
